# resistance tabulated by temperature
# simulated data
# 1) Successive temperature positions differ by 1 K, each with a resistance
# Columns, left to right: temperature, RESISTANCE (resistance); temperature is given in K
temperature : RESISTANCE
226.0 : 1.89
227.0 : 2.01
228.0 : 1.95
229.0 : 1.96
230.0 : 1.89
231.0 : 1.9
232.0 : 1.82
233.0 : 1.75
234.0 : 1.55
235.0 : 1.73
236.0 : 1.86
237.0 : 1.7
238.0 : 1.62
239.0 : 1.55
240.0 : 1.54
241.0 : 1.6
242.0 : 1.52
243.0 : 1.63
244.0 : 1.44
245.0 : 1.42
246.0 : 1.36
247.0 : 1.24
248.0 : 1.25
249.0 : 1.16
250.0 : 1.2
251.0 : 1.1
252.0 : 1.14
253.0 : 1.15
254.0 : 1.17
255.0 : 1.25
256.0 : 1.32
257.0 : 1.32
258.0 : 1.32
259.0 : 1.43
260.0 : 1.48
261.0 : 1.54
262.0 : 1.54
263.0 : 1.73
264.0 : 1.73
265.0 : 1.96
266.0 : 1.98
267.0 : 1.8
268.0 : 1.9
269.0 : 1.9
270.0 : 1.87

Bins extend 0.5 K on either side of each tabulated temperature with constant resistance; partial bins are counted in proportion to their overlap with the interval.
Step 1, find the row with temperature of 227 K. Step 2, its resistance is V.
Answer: 2.01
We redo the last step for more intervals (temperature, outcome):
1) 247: 1.24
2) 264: 1.73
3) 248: 1.25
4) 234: 1.55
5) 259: 1.43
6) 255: 1.25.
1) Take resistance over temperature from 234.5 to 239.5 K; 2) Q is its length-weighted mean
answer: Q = 1.69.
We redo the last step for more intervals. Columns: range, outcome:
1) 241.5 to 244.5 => 1.53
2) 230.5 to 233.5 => 1.82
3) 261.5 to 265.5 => 1.74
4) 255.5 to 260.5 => 1.37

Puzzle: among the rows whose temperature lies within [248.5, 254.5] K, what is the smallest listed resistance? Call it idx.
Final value 1.1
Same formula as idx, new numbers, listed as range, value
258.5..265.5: 1.43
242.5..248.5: 1.24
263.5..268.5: 1.73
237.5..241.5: 1.54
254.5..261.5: 1.25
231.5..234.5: 1.55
